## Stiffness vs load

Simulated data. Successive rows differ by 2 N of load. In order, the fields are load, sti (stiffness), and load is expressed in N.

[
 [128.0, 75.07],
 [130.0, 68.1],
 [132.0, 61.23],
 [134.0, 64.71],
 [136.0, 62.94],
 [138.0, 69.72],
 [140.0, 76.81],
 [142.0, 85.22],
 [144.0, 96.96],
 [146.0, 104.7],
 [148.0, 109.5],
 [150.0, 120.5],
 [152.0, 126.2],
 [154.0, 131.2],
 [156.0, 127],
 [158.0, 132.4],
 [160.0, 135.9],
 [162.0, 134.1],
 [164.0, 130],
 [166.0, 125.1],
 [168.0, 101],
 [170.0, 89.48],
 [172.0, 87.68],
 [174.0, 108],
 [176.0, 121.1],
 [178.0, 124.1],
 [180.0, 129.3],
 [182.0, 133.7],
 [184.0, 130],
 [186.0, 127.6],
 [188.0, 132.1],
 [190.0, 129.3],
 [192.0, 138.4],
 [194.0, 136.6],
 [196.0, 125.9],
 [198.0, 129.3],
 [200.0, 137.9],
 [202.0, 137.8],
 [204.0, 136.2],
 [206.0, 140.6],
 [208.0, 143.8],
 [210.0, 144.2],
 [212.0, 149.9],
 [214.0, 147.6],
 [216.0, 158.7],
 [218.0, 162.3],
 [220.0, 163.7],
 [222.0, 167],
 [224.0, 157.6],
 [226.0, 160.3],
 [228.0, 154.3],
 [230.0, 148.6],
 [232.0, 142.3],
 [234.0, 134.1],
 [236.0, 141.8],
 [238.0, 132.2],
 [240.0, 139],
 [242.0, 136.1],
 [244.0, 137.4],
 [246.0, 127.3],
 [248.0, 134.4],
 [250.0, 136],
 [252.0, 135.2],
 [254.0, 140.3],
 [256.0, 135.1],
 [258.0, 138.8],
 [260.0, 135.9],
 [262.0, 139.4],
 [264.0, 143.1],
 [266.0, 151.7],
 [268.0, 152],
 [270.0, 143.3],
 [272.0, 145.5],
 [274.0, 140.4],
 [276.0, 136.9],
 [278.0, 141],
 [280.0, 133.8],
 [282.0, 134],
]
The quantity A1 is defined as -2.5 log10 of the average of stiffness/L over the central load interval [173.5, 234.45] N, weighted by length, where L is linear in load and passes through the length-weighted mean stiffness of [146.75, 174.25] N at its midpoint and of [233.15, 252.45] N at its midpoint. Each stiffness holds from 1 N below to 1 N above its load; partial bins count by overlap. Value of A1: -0.11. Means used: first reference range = 119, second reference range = 135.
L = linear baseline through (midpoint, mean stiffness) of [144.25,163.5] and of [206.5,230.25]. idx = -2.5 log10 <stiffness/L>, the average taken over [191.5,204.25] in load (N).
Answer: 0.082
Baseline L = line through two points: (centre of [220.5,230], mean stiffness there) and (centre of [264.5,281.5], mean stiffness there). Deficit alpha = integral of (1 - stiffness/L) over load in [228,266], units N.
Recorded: 3.27 N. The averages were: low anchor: 159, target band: 138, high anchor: 143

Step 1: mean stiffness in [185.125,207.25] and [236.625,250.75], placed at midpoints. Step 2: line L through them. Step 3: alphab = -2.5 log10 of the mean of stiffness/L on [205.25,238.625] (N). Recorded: -0.12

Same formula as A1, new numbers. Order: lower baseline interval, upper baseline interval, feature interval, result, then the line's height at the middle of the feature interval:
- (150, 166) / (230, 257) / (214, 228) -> -0.19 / 135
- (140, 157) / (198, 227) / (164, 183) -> 0.11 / 126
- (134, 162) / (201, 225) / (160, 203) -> 0.04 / 129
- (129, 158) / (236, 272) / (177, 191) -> -0.17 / 111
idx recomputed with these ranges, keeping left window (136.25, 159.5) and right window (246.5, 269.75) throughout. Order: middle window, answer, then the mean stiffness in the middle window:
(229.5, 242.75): -0.045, 139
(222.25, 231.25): -0.193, 156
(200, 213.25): -0.143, 142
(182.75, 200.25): -0.103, 132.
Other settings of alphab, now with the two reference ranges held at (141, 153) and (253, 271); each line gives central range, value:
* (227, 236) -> -0.091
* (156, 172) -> -0.068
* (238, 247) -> 0.013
